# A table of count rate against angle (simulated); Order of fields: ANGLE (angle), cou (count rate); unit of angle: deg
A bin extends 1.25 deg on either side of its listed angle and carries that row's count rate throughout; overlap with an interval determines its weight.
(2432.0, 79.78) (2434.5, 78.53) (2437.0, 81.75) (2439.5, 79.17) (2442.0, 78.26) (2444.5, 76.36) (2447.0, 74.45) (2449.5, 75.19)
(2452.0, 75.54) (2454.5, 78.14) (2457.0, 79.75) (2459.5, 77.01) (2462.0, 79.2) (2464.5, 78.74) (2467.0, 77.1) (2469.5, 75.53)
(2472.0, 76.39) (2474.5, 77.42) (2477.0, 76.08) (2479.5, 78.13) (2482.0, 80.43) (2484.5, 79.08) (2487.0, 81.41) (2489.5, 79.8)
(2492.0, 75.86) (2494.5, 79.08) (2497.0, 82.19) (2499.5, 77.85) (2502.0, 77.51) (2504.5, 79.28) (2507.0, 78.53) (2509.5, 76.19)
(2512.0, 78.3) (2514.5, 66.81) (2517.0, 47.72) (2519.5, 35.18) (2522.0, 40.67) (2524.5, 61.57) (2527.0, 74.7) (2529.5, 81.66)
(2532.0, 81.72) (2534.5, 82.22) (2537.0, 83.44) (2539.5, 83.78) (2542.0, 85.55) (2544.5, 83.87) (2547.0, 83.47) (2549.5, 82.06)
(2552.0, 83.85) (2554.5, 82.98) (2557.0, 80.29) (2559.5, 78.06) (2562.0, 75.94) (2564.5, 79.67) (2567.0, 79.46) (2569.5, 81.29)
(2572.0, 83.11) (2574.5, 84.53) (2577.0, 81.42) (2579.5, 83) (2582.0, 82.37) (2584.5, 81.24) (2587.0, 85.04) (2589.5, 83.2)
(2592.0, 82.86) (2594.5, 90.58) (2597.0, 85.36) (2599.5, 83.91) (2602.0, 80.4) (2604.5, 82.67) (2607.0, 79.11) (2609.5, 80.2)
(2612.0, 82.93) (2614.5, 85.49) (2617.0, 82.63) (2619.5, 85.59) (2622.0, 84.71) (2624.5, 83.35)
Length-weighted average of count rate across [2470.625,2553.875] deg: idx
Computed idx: 75.6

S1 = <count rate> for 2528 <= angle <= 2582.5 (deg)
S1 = 81.9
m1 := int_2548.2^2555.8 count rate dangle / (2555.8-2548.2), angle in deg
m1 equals 82.9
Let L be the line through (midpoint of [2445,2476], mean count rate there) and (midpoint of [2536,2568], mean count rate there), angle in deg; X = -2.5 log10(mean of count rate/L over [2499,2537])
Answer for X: 0.150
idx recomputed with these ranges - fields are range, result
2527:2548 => 82.7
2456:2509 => 78.4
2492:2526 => 68.1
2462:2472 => 77.3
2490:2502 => 78.7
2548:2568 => 80.3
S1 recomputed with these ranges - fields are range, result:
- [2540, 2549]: 84.1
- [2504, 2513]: 78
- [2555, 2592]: 81.4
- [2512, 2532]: 61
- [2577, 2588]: 82.7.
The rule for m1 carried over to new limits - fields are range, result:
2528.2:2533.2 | 81.6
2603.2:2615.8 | 82.1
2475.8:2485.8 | 78.5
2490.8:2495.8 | 77.5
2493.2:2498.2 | 80.6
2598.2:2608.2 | 81.6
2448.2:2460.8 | 77.1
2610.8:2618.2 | 83.7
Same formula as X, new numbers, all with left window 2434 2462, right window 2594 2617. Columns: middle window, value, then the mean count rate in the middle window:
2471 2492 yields 0.01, 78.5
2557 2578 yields 0.02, 80.4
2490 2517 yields 0.05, 75.9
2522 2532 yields 0.15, 69.8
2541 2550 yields -0.04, 83.8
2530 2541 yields -0.03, 82.8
